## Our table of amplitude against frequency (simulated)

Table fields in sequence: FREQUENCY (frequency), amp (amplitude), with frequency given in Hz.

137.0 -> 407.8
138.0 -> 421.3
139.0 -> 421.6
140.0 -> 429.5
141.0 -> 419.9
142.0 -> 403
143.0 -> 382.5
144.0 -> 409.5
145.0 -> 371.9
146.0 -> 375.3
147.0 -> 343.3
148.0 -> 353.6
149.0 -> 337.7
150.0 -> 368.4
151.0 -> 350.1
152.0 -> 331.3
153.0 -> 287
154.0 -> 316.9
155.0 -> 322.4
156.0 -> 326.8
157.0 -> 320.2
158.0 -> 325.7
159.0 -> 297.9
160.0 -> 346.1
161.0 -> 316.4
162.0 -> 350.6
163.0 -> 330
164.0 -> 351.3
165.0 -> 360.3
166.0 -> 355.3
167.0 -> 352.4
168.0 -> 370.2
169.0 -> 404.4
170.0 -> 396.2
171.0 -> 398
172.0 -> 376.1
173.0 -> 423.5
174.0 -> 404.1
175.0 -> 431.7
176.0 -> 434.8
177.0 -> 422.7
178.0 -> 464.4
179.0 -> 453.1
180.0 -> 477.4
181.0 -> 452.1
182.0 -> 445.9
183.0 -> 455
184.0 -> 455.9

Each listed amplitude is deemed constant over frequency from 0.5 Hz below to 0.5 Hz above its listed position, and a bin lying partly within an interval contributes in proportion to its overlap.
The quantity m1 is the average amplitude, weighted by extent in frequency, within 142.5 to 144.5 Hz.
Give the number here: 396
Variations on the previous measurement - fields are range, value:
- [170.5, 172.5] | 387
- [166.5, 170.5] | 381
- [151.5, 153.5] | 309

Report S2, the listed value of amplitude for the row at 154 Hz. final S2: 316.9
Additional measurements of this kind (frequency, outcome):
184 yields 455.9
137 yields 407.8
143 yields 382.5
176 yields 434.8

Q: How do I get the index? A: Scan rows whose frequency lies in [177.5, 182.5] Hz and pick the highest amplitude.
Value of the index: 477.4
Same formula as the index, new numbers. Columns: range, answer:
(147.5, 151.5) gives 368.4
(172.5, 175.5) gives 431.7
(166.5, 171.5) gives 404.4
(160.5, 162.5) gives 350.6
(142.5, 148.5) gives 409.5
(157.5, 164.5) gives 351.3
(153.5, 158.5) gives 326.8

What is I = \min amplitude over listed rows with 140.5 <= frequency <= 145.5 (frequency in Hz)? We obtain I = 371.9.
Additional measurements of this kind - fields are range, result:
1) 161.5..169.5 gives 330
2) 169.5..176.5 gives 376.1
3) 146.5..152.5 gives 331.3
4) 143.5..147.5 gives 343.3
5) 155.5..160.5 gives 297.9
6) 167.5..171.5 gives 370.2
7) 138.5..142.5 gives 403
